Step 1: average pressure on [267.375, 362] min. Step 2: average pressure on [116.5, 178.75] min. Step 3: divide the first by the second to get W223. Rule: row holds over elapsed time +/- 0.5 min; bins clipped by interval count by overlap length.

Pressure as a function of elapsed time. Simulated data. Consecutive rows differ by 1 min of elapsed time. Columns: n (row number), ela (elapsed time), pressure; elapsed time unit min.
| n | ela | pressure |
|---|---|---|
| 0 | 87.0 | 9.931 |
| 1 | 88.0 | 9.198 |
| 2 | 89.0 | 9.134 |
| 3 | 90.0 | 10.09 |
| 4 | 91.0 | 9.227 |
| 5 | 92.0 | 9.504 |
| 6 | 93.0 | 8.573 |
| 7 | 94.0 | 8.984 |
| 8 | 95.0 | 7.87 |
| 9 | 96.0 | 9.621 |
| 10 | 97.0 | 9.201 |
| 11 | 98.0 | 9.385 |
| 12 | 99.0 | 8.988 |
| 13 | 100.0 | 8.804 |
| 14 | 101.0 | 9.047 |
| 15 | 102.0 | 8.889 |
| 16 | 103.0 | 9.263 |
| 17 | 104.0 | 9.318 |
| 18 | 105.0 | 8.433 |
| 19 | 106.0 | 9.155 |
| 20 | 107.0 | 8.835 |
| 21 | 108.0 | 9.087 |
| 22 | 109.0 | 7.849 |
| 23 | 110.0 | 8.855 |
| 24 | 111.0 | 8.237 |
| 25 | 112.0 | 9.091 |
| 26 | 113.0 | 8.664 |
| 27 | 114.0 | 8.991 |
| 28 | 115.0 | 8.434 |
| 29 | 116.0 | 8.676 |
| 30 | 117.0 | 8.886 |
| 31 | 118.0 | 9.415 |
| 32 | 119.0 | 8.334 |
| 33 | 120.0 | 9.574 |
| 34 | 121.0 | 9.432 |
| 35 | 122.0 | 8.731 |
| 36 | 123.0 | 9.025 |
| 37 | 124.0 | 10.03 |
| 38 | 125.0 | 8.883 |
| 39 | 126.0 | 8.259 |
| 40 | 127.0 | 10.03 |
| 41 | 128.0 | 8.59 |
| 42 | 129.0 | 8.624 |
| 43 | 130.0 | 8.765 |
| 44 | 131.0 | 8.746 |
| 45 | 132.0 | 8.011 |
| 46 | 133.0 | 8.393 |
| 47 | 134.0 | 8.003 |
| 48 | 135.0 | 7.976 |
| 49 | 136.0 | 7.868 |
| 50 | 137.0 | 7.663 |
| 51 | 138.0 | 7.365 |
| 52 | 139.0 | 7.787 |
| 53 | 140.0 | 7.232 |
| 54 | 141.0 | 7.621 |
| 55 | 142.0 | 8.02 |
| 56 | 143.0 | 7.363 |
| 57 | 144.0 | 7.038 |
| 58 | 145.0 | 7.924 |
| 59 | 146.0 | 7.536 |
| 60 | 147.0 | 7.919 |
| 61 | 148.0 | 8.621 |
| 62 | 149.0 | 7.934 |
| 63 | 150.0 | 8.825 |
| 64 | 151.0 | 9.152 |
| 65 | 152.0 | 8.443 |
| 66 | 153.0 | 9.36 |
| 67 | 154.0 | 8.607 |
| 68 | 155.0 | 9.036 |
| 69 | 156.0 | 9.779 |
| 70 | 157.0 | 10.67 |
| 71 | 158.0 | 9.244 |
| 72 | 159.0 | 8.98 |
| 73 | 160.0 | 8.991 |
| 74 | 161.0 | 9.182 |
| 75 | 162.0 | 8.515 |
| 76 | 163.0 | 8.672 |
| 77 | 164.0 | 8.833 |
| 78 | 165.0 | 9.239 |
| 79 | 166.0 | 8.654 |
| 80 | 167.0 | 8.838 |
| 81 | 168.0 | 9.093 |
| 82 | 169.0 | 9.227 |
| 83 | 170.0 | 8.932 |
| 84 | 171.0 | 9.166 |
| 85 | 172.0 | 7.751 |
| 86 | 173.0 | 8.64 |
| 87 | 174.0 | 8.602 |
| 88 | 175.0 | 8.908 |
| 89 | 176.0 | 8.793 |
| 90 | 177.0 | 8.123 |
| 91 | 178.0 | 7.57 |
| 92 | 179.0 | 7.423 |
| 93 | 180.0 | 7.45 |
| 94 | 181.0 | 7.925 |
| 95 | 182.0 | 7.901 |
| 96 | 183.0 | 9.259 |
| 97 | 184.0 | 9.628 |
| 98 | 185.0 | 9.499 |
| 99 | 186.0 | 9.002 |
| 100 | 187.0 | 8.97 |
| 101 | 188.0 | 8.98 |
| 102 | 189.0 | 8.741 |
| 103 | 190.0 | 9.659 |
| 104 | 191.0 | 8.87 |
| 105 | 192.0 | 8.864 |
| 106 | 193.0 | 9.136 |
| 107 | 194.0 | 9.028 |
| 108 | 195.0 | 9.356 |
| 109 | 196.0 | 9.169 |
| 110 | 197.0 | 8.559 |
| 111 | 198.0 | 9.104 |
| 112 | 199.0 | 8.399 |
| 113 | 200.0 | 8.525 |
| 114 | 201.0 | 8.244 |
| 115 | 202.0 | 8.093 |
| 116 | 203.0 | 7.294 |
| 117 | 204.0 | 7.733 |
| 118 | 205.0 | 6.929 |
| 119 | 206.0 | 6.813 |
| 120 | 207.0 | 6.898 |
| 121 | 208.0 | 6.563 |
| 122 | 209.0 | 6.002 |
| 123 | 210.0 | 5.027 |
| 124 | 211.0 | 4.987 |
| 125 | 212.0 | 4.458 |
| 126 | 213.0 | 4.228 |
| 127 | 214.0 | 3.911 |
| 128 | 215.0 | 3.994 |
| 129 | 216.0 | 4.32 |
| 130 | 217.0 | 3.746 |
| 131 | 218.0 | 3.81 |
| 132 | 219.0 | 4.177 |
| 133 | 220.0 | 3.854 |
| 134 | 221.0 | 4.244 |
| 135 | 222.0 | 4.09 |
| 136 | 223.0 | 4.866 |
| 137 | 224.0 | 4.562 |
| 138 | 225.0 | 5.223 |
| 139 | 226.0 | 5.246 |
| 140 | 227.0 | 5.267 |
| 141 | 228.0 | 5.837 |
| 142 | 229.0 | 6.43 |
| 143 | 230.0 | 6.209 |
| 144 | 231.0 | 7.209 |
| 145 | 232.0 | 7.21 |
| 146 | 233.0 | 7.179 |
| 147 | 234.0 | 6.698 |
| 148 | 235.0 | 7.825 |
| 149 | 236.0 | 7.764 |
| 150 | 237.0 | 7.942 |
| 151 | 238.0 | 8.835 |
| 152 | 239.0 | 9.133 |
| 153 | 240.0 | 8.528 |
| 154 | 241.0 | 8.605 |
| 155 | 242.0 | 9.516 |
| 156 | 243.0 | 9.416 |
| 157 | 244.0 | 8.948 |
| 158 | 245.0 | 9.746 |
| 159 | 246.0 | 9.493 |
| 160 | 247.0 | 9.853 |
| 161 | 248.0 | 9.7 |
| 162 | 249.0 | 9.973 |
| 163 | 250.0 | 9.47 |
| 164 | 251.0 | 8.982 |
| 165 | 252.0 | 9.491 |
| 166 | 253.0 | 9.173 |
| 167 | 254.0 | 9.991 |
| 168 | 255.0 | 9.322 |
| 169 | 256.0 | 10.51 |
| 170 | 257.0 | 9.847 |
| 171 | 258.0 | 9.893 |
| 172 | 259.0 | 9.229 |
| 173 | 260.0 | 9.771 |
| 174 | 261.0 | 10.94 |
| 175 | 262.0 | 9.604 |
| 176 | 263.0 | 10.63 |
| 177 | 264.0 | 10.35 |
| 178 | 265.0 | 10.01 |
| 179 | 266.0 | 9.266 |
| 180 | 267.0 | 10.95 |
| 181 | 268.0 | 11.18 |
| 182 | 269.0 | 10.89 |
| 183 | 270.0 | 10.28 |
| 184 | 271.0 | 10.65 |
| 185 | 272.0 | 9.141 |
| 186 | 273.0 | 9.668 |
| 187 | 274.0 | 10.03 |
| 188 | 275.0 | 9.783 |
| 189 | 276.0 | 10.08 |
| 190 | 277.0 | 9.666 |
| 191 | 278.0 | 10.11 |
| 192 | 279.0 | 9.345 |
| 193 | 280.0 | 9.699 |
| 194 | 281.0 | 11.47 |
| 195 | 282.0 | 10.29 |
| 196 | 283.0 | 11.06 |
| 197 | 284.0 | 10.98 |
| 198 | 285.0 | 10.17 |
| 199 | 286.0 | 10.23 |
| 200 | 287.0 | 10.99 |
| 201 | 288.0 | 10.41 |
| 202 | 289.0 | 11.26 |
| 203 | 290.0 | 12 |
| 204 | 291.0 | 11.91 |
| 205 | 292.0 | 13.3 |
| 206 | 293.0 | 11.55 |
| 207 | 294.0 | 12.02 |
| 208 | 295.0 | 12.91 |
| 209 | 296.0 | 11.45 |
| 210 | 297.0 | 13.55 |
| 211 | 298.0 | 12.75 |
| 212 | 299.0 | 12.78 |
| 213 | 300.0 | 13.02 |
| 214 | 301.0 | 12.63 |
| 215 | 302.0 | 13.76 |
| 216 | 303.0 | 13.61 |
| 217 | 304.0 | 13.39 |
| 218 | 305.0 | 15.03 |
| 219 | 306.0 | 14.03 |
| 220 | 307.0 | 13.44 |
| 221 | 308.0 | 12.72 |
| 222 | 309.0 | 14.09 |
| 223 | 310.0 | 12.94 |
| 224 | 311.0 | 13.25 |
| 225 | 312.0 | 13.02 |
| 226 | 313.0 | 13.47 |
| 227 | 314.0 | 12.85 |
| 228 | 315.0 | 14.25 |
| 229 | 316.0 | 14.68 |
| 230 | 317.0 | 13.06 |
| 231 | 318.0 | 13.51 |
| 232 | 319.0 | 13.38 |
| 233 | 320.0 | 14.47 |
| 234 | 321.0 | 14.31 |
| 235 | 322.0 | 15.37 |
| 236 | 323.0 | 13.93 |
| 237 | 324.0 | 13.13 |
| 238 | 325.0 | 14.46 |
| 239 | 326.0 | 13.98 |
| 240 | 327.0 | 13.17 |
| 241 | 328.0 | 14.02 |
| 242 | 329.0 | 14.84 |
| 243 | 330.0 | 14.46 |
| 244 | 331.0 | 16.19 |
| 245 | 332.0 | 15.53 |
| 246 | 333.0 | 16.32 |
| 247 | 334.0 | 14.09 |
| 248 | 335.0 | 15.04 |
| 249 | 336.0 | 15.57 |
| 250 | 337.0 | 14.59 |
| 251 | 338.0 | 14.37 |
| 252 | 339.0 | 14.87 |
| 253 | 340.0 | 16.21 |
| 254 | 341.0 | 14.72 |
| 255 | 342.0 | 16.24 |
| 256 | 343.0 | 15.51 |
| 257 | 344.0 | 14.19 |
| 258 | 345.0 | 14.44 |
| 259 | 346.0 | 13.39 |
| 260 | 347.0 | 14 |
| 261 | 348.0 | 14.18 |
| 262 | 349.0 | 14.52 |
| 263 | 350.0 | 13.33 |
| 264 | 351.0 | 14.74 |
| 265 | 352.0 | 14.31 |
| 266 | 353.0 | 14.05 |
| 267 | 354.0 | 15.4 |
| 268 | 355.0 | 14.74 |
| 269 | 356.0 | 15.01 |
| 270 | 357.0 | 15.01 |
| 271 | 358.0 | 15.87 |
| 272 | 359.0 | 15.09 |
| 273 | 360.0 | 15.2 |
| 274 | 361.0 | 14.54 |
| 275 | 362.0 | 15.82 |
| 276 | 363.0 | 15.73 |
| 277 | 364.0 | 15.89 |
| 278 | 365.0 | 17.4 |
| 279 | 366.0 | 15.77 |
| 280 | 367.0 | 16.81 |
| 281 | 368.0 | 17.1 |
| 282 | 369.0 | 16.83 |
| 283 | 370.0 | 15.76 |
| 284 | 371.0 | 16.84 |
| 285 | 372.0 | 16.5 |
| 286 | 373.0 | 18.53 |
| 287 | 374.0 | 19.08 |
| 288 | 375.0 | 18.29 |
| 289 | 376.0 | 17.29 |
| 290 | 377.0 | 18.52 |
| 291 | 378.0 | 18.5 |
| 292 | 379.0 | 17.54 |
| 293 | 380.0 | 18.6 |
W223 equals 1.53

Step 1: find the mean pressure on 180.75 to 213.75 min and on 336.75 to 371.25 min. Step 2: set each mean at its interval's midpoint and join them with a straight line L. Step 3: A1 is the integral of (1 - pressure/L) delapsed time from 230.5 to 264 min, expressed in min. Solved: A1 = 3.7 min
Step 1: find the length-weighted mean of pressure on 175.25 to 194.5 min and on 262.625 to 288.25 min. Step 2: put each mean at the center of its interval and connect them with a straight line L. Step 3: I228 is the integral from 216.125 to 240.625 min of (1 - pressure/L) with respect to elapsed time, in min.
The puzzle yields 8.83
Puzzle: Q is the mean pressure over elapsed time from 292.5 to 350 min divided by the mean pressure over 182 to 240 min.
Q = 2.0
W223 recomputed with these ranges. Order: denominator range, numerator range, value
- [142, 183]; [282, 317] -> 1.47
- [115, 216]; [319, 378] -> 1.86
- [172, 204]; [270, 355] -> 1.52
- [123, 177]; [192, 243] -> 0.78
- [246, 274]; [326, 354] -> 1.48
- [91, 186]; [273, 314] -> 1.38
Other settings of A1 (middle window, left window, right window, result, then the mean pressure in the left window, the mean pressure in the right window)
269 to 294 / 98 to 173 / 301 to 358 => 4.5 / 8.67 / 14.3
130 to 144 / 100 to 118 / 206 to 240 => 0.4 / 8.82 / 5.75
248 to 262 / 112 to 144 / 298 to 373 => 2.9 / 8.48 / 14.6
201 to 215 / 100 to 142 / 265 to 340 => 5.9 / 8.63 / 12.6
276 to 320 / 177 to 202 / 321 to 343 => 3.5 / 8.69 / 14.8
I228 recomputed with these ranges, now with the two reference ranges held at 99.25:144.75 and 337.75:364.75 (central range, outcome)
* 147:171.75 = 1.6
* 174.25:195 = 3.2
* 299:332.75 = 0.1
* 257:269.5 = 2.3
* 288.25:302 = 1.0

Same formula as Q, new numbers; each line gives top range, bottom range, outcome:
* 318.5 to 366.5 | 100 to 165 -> 1.71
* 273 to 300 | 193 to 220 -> 1.71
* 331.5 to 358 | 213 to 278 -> 1.82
